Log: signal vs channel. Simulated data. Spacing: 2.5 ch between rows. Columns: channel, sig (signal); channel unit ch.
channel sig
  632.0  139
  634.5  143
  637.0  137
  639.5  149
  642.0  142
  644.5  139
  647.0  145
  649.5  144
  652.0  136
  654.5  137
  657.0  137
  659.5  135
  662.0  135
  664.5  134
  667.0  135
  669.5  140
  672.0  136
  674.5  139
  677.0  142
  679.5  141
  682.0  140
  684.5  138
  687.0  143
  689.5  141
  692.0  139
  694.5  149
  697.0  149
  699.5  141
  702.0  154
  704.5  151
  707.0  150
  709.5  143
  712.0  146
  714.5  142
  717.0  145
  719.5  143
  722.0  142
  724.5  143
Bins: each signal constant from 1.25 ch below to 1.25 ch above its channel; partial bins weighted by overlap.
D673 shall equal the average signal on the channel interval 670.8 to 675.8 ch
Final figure 138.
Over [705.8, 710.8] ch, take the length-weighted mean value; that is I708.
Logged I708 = 146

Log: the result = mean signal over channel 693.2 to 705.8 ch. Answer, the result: 149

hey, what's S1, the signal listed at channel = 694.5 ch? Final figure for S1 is 149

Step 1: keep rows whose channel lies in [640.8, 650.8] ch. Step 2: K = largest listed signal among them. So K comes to 145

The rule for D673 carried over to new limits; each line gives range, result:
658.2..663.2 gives 135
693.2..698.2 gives 149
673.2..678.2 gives 140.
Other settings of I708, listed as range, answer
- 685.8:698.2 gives 144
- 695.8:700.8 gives 145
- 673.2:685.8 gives 140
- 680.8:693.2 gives 140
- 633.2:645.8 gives 142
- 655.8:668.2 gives 135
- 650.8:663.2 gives 136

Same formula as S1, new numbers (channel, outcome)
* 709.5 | 143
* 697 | 149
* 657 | 137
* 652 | 136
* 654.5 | 137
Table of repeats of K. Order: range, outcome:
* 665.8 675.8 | 140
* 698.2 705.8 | 154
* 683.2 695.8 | 149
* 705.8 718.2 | 150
